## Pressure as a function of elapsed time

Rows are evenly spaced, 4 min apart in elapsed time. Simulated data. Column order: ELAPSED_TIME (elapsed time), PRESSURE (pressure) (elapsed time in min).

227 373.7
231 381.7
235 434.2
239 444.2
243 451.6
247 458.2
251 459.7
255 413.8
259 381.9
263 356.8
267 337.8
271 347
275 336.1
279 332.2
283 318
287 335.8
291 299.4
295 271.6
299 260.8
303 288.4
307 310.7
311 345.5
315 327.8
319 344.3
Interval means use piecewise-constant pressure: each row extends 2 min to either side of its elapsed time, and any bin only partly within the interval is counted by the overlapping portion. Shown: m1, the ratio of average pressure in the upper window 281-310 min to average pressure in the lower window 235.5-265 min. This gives 0.71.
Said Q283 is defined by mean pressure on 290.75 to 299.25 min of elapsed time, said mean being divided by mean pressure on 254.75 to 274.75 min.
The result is 0.8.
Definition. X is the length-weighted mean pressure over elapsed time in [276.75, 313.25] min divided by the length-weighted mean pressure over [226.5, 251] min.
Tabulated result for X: 0.71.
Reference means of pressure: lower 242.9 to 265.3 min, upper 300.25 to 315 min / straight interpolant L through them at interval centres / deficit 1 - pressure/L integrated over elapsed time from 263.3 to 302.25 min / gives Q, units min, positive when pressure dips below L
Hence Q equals 4.9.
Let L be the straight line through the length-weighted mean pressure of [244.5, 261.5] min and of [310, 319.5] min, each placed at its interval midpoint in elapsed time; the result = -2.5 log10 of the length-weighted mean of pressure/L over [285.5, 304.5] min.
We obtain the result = 0.25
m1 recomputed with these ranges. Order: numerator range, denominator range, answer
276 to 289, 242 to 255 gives 0.73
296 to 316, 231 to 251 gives 0.69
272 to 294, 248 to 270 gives 0.83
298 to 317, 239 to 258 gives 0.70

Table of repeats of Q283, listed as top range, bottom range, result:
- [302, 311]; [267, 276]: 0.91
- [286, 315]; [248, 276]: 0.79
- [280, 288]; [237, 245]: 0.73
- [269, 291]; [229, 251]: 0.76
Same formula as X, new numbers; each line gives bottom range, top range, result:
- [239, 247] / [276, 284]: 0.73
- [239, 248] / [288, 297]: 0.64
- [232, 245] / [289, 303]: 0.64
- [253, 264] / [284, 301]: 0.76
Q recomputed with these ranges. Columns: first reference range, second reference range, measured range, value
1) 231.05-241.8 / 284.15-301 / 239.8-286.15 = -1.9 min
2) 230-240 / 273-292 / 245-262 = -1.8 min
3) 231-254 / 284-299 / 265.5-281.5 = 0.6 min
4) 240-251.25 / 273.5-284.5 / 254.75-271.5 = 1.1 min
